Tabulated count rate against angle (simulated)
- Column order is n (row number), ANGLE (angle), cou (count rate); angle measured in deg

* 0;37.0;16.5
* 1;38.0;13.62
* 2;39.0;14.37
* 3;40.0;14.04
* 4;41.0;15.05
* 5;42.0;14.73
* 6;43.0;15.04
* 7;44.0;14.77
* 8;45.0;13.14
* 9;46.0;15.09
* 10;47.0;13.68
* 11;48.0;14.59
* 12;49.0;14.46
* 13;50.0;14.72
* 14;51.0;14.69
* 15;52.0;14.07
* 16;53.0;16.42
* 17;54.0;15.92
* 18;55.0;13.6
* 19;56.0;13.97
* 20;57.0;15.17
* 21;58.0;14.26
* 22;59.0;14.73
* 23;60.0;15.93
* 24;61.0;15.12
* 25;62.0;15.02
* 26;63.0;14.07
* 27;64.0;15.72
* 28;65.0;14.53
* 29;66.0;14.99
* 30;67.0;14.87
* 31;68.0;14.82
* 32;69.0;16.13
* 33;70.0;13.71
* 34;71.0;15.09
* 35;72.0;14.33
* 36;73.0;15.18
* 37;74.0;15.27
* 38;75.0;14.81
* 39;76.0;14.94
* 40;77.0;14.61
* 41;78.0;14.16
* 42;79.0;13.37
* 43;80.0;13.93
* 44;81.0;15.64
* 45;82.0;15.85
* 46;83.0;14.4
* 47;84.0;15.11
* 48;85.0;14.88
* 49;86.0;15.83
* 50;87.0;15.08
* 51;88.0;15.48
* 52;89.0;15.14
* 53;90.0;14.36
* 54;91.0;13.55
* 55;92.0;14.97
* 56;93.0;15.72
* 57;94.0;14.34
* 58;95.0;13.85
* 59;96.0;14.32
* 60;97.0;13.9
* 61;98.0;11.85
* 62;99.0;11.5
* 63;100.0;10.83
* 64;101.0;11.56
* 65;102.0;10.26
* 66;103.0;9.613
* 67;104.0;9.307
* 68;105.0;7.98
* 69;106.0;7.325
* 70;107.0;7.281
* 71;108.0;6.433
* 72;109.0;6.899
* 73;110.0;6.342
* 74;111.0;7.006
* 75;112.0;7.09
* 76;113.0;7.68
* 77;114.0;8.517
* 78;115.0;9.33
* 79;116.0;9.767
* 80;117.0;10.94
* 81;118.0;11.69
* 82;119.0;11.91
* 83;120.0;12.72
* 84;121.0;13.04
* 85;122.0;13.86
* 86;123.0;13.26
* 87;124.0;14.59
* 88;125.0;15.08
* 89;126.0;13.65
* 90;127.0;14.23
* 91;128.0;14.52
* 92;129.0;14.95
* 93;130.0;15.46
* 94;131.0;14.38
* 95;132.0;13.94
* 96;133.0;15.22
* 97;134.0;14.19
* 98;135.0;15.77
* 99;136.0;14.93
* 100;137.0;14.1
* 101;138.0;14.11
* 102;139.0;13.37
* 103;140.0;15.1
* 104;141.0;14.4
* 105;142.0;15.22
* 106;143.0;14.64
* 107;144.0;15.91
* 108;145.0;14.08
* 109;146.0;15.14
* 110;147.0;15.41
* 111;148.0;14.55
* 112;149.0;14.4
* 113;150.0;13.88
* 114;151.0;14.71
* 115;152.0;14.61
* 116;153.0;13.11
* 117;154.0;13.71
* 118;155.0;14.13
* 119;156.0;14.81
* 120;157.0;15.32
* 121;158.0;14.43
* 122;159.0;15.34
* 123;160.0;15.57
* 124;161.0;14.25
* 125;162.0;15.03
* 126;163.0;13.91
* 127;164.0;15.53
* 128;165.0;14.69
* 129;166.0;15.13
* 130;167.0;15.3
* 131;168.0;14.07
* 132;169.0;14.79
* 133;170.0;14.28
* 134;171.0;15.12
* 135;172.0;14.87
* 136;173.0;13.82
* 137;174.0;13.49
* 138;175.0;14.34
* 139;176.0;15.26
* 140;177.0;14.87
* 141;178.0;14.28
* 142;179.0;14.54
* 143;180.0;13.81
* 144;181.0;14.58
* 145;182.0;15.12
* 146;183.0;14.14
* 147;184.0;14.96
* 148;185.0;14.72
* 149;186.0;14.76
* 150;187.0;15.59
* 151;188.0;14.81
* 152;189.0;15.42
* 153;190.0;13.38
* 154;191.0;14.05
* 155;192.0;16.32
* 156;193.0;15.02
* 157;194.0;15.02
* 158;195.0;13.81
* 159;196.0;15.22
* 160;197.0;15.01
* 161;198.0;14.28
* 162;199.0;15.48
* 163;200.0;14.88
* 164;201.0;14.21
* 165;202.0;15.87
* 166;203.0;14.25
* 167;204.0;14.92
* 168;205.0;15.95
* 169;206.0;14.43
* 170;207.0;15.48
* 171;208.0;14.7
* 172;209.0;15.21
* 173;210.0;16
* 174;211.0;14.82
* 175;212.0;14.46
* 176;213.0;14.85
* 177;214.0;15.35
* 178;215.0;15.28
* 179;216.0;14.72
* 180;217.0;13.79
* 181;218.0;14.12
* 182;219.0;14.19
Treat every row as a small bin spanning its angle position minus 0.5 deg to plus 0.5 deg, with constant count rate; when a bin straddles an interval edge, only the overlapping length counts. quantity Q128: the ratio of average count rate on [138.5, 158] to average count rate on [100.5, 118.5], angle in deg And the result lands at 1.69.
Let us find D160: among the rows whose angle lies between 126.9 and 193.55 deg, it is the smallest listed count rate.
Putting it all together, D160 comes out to 13.11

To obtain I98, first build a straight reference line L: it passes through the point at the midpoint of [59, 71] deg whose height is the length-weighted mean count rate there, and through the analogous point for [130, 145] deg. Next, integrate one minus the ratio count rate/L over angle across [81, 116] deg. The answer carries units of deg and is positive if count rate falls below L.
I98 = 7.6 deg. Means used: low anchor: 15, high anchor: 14.7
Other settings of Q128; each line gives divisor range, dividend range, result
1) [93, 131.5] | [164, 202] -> 1.30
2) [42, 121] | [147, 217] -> 1.12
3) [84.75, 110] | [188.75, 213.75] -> 1.25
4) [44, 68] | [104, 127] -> 0.69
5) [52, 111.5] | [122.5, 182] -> 1.09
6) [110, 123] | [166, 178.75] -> 1.42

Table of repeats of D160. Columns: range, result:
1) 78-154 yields 6.342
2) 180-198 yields 13.38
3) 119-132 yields 11.91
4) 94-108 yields 6.433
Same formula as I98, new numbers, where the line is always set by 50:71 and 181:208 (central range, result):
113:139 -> 2.84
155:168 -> 0.00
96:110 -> 4.93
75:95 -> 0.14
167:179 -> 0.30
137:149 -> 0.16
